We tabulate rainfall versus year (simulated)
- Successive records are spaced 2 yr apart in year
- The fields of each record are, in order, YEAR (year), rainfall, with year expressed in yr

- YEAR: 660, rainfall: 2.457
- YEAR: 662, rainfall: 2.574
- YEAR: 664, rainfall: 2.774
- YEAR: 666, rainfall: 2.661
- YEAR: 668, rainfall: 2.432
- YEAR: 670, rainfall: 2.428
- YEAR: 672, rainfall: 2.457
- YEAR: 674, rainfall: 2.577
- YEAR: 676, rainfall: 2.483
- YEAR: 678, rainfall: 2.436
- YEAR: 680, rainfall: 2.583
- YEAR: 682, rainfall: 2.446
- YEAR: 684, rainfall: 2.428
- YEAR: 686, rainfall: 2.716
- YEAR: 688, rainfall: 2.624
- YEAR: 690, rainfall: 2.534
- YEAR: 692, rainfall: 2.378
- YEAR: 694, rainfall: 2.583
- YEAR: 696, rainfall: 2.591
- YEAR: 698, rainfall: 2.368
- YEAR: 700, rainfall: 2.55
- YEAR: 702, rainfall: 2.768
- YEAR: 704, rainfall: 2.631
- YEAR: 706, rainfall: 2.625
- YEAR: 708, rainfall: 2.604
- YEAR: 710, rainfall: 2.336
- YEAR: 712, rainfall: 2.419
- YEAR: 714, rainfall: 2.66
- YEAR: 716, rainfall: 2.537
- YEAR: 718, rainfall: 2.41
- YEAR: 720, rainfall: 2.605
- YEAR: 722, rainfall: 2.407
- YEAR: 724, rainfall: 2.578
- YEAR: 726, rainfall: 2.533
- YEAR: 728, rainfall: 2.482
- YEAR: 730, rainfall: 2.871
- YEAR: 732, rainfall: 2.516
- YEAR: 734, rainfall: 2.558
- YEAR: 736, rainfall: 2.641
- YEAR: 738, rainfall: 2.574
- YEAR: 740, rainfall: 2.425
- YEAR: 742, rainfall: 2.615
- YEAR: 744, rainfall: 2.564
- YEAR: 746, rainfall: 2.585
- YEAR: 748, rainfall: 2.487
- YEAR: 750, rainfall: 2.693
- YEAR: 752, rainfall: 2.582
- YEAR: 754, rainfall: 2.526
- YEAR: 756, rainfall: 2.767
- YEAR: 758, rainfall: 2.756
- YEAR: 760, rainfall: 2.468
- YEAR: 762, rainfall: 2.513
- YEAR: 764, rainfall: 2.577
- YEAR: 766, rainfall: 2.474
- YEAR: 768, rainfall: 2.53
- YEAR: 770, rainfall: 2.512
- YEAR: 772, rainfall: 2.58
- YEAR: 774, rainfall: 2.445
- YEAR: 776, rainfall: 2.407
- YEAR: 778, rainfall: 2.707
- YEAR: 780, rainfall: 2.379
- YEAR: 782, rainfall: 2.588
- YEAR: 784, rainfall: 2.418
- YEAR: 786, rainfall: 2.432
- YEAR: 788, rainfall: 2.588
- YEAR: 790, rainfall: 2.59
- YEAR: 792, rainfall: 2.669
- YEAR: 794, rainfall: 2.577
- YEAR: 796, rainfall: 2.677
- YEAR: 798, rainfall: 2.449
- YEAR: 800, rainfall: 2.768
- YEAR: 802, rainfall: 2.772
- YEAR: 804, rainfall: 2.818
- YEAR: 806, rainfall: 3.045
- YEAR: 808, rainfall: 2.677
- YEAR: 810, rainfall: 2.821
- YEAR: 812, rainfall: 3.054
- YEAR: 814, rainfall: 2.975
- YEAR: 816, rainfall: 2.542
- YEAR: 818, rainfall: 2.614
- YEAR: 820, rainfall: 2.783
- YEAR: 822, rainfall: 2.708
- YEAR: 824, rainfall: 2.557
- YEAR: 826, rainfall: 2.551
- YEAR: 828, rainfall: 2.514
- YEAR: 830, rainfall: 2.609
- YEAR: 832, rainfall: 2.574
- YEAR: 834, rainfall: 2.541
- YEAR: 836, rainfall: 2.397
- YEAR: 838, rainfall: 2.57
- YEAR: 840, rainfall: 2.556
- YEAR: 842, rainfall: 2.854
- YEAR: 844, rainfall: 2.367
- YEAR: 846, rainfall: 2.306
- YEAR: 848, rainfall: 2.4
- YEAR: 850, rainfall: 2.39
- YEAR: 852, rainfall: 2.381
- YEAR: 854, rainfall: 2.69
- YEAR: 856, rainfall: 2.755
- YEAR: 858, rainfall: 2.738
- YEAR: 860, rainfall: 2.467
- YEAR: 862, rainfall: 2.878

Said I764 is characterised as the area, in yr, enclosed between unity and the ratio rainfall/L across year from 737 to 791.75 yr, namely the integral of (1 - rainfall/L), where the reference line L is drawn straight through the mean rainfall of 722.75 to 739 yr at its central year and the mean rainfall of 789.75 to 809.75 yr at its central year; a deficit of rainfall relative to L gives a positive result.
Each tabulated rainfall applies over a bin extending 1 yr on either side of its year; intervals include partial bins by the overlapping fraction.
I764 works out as 2.1 yr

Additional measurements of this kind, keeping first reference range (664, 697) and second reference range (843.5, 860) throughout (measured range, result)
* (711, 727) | 0.04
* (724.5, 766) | -1.04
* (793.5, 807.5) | -1.23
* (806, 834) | -2.10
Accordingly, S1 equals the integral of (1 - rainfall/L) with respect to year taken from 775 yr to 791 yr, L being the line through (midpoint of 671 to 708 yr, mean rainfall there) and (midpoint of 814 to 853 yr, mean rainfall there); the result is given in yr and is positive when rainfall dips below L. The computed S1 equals 0.2 yr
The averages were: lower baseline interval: 2.54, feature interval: 2.51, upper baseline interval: 2.55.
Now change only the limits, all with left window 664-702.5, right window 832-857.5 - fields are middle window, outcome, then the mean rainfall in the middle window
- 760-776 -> 0.1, 2.51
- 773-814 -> -2.0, 2.65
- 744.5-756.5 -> -0.3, 2.6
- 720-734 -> -0.2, 2.57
